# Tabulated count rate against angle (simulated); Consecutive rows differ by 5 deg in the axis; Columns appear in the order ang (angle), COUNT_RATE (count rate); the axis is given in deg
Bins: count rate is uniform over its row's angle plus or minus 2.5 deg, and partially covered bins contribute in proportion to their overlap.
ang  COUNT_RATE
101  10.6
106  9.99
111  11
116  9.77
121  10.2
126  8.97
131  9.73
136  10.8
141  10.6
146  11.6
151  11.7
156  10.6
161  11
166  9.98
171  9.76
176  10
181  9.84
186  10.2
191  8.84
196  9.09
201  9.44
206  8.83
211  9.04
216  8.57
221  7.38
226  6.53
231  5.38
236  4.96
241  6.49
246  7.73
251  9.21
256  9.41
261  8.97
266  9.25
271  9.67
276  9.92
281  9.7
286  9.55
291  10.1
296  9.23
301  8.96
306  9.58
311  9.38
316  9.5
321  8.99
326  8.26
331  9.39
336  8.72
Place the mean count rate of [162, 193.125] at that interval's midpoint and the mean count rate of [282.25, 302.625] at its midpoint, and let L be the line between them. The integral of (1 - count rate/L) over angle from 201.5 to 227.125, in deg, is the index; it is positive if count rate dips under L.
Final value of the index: 3.9 deg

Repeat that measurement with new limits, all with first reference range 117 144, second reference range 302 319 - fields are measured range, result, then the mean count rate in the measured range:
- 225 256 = 8.7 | 6.94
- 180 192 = 0.2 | 9.7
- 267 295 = -0.6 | 9.73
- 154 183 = -0.8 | 10.2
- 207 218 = 1.1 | 8.82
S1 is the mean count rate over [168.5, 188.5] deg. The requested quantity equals 9.95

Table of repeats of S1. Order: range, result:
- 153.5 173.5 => 10.3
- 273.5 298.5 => 9.7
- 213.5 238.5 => 6.56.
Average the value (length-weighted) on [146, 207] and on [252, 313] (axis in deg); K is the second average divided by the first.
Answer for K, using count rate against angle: 0.94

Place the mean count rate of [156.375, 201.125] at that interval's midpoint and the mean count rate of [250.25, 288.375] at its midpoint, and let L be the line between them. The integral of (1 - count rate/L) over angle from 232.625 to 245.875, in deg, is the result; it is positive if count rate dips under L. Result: 4.9 deg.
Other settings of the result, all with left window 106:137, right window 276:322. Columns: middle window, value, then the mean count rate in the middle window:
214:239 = 8.2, 6.52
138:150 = -1.4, 11.2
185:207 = 1.2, 9.25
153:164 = -1.0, 10.8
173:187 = -0.2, 9.98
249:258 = 0.3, 9.31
